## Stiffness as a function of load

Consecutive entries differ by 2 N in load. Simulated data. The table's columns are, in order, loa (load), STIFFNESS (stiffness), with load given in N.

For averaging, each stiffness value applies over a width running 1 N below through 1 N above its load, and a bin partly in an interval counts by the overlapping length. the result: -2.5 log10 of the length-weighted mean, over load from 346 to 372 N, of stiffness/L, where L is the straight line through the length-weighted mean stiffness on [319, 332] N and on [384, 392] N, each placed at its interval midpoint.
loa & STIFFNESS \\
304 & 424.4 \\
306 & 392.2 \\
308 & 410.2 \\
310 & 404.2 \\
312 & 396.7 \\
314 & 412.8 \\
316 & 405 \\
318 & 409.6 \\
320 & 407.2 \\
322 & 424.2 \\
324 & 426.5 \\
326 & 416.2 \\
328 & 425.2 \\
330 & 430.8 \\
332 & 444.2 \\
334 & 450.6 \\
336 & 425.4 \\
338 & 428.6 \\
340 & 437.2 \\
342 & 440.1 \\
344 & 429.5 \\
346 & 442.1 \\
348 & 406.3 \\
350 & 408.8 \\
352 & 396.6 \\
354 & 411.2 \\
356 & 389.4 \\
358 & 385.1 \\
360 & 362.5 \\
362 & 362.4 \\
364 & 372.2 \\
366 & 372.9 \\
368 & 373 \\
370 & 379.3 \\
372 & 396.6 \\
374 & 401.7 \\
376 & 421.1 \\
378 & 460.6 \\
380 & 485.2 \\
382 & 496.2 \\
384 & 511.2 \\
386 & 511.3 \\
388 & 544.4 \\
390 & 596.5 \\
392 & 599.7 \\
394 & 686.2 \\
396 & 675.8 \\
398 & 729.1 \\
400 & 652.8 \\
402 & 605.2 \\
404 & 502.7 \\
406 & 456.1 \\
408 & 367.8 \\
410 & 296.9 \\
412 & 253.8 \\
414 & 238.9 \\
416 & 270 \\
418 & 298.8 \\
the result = 0.257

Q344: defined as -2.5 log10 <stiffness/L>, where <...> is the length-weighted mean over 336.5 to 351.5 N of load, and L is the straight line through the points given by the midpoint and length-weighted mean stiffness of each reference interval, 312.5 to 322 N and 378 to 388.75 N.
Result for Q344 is 0.05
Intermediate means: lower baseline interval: 410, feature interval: 426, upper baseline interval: 504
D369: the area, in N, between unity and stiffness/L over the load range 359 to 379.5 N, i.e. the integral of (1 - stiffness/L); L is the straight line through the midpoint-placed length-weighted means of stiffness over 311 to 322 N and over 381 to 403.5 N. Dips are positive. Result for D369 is 5.6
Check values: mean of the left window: 408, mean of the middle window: 393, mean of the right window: 599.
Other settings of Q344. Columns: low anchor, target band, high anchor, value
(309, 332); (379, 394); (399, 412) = -0.202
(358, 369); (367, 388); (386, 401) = 0.104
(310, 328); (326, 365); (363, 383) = 0.003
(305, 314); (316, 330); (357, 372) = -0.061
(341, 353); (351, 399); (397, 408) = 0.064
